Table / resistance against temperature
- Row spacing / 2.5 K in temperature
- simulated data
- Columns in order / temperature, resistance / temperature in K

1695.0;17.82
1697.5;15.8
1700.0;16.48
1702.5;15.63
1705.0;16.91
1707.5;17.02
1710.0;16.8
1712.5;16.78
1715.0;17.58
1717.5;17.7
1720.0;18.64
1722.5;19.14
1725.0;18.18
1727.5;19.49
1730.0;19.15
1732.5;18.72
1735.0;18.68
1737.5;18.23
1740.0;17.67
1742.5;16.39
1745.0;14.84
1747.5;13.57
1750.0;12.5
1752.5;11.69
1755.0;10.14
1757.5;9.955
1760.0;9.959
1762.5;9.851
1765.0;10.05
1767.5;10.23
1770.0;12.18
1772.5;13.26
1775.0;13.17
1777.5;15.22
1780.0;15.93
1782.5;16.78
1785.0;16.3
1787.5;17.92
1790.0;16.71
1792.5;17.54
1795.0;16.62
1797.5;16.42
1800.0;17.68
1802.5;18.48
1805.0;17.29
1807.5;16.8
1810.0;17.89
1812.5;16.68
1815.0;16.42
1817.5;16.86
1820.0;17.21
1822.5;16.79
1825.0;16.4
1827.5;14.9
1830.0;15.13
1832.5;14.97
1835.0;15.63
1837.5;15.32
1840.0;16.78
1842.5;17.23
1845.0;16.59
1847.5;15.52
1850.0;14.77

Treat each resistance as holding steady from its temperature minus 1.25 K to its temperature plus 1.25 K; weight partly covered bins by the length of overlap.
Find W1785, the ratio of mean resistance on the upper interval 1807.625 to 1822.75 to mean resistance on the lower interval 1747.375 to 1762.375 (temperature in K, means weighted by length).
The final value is 1.5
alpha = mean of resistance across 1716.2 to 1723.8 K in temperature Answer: 18.5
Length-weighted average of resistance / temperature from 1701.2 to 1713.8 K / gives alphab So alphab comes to 16.6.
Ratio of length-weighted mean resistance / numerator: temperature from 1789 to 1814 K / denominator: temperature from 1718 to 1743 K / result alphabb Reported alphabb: 0.93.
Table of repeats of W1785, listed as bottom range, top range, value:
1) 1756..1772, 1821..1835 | 1.49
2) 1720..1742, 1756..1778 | 0.61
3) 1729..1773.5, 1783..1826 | 1.25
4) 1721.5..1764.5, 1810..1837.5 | 1.07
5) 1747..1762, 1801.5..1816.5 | 1.55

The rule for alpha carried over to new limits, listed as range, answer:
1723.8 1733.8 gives 18.9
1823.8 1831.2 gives 15.5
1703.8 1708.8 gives 17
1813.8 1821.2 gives 16.8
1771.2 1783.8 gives 14.9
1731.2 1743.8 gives 17.9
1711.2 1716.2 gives 17.2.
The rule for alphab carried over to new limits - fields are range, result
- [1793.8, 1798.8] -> 16.5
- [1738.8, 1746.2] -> 16.3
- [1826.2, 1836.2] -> 15.2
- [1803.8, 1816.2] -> 17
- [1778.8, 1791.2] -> 16.7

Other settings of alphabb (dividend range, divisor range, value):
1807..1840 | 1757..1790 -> 1.22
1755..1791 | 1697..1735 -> 0.75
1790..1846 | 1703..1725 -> 0.95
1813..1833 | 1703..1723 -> 0.93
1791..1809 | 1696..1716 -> 1.04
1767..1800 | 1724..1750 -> 0.90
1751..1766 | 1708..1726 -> 0.58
